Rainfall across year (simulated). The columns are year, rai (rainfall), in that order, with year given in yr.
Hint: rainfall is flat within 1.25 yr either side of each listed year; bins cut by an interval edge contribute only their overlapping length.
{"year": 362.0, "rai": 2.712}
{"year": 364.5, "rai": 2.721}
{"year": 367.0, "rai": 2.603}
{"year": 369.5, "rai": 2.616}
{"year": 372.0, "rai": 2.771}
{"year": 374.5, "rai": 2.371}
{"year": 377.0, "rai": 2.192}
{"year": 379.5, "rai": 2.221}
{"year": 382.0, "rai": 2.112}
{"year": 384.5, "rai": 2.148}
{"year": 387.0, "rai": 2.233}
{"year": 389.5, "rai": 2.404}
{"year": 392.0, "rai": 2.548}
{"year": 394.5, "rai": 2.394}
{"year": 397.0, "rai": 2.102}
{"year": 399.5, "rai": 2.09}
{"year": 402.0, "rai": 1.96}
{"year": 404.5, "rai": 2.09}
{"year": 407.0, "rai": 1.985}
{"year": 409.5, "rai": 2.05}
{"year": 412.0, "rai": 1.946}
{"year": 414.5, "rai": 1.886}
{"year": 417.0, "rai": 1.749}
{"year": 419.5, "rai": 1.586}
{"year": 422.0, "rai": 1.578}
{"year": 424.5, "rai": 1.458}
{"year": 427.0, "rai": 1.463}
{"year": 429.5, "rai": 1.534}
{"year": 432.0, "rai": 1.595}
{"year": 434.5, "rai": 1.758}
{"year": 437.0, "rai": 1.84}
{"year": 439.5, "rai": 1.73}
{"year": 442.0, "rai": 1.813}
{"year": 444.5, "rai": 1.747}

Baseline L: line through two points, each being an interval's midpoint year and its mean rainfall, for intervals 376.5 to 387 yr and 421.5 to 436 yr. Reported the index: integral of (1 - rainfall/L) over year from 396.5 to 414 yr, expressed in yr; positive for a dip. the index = -1.4 yr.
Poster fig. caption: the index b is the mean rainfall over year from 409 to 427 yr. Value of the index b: 1.72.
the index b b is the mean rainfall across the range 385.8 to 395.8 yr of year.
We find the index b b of 2.39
